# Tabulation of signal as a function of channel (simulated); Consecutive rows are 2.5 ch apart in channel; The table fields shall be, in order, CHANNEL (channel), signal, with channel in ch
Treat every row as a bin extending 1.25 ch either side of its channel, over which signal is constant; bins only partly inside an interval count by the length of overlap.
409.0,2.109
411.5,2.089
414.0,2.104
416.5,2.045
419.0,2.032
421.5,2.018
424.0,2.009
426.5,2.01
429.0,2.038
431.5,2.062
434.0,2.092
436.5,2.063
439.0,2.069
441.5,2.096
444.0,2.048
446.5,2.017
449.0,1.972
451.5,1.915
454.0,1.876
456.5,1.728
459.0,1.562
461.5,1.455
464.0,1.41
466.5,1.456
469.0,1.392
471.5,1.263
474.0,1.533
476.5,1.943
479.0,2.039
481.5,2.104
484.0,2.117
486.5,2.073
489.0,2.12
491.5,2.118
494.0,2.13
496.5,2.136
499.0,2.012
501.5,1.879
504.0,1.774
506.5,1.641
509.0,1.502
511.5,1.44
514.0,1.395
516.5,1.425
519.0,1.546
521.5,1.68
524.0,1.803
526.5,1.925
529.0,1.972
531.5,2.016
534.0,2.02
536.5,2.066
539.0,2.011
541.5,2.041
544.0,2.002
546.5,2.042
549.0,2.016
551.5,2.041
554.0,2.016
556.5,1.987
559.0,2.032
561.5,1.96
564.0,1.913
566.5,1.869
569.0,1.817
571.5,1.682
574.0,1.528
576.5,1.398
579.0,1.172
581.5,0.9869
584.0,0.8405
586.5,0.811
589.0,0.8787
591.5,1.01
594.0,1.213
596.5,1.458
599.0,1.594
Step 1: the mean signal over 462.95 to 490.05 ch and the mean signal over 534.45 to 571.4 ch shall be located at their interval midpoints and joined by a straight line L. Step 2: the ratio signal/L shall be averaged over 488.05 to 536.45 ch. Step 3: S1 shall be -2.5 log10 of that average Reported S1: 0.03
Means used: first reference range 1.77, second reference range 1.98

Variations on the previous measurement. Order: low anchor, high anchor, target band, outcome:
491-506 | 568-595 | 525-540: -0.199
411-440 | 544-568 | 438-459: 0.055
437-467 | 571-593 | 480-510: -0.233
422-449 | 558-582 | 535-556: -0.176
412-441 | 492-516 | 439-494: 0.040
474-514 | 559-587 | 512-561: -0.131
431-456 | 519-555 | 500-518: 0.239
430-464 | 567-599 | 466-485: 0.016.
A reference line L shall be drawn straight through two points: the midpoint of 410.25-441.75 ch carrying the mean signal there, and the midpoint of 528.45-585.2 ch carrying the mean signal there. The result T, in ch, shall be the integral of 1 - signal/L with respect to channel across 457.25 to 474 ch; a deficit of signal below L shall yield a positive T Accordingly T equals 4.6 ch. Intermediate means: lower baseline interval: 2.05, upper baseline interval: 1.8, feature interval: 1.44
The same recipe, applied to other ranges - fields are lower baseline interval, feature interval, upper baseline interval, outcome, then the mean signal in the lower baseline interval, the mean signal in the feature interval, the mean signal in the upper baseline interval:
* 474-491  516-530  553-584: 0.9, 2.03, 1.74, 1.66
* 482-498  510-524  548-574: 3.5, 2.11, 1.52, 1.91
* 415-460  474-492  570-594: -3.3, 1.98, 2.03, 1.16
